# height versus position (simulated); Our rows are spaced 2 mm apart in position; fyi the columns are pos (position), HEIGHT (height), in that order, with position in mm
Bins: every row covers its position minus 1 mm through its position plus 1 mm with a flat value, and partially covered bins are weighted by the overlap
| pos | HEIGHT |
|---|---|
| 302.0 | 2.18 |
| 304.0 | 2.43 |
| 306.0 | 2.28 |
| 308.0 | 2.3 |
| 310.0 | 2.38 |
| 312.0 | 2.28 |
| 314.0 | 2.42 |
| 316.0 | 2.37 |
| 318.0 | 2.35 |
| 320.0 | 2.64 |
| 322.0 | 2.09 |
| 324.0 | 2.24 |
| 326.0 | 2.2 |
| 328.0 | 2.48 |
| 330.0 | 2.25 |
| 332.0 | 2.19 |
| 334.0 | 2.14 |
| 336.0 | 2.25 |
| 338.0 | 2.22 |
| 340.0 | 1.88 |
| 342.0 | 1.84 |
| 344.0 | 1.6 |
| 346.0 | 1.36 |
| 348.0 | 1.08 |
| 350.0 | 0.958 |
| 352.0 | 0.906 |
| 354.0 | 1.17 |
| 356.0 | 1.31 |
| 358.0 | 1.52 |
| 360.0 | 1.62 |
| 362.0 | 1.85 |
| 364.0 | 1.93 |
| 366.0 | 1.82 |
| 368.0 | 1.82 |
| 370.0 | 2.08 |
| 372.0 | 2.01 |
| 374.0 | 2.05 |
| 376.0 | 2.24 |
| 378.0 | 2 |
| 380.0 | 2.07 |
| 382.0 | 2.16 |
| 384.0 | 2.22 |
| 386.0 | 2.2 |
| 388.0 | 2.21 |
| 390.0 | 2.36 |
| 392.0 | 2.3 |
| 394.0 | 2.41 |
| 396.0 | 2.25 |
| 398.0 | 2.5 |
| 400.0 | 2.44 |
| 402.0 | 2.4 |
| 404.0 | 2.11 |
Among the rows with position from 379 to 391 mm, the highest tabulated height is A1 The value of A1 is 2.36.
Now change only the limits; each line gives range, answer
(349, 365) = 1.93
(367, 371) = 2.08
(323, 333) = 2.48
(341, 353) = 1.84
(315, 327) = 2.64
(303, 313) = 2.43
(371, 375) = 2.05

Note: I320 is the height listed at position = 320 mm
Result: 2.64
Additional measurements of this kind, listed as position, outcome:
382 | 2.16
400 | 2.44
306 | 2.28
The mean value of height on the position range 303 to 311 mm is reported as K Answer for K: 2.35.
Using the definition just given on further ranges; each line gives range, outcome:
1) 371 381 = 2.07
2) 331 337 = 2.19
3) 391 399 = 2.37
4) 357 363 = 1.66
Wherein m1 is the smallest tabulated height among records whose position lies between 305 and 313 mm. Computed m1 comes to 2.28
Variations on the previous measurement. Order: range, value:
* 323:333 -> 2.19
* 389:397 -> 2.25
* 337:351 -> 0.958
